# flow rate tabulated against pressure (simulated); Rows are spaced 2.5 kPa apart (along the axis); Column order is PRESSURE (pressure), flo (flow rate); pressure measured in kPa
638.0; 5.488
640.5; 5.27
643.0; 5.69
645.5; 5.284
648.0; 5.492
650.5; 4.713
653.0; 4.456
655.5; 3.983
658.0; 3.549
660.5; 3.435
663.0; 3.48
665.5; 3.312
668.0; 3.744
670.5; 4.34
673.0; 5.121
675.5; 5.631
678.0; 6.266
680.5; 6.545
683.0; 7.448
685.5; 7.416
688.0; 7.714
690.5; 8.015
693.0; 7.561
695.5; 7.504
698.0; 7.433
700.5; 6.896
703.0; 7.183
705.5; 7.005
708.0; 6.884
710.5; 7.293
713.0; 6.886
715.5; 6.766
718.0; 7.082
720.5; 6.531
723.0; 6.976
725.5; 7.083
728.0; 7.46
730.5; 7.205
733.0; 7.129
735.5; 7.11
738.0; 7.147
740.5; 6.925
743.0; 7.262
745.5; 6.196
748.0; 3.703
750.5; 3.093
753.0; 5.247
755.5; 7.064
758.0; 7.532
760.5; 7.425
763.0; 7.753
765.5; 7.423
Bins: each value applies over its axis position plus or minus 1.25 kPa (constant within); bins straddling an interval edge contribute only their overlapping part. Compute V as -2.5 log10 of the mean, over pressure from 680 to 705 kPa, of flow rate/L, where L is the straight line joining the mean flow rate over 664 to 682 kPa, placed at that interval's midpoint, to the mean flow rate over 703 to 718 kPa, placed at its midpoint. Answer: -0.22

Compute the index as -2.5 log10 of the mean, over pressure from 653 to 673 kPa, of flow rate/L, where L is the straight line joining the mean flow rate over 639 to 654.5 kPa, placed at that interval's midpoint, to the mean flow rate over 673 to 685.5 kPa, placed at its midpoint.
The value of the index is 0.45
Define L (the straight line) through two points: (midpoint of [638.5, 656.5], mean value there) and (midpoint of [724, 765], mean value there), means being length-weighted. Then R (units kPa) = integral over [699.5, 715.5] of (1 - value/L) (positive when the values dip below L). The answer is -2.7 kPa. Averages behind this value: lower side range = 5.02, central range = 7.01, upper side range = 6.6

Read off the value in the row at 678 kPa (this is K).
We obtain 6.266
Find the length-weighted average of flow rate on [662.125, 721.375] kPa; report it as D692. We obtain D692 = 6.44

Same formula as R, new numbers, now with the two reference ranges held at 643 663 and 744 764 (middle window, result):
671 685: -3.87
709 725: -4.44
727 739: -3.25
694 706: -4.80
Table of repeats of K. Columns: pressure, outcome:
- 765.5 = 7.423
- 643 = 5.69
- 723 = 6.976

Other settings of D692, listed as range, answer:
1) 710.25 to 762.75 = 6.63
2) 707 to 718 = 6.97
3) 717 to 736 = 7.07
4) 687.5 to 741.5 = 7.17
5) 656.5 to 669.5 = 3.53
